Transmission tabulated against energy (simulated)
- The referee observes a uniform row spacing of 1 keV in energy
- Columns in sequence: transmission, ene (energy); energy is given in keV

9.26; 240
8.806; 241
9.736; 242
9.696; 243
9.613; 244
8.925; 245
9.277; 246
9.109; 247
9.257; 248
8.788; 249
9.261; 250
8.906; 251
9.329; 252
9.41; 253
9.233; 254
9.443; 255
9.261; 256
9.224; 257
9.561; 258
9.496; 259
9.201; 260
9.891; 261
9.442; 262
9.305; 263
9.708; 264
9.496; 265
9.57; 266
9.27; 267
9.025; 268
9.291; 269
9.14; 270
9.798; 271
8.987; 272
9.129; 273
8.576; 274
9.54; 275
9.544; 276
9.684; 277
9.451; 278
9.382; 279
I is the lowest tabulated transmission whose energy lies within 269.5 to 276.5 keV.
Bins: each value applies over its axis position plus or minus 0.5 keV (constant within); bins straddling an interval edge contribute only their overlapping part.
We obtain 8.576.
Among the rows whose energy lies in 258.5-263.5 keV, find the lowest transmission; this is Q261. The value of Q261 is 9.201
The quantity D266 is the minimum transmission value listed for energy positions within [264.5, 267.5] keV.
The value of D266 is 9.27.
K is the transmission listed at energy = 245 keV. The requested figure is 8.925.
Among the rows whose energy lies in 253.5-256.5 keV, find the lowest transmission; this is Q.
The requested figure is 9.233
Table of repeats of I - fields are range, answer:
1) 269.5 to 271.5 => 9.14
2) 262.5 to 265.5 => 9.305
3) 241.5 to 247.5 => 8.925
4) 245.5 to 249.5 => 8.788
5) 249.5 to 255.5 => 8.906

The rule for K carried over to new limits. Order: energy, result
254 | 9.233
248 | 9.257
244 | 9.613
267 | 9.27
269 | 9.291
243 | 9.696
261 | 9.891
